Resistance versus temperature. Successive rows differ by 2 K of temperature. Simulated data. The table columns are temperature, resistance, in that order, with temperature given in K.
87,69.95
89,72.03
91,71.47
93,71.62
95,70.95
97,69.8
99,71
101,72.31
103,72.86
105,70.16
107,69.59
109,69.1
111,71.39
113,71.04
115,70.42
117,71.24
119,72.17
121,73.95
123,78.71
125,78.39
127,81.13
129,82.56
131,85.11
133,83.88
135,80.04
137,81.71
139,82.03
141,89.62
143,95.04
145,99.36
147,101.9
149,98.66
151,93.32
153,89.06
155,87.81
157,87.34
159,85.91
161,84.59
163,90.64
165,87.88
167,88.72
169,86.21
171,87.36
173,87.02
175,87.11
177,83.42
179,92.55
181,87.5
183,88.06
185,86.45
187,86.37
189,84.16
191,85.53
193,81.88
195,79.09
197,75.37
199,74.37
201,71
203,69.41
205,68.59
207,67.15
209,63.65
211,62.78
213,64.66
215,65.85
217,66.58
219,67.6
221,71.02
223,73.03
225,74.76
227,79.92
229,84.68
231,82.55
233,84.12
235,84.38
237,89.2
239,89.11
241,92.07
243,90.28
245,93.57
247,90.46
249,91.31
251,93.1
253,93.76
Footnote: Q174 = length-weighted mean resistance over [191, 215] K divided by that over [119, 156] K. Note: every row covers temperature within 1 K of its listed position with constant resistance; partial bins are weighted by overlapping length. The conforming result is 0.8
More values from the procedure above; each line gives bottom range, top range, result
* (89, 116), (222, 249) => 1.20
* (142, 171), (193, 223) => 0.76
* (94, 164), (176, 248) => 0.98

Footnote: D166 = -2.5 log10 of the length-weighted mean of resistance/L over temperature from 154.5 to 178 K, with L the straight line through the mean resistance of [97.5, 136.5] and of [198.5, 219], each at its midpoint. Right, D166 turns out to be -0.22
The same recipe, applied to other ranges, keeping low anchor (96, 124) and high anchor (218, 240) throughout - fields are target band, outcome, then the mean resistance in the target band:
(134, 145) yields -0.18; 86.9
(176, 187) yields -0.14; 87.5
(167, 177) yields -0.14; 86.8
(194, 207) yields 0.08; 72.5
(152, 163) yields -0.16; 87.3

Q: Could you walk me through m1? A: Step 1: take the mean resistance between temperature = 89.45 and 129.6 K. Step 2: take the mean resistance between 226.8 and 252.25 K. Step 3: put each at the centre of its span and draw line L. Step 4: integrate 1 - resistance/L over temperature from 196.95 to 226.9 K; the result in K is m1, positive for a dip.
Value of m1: 5.60 K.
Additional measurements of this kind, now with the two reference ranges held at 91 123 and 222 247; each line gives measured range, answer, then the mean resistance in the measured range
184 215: 2.58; 74.4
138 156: -4.11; 93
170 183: -1.43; 87.5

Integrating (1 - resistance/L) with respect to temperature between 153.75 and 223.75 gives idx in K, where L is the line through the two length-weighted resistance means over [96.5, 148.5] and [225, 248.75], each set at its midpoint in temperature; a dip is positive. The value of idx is 3.3 K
